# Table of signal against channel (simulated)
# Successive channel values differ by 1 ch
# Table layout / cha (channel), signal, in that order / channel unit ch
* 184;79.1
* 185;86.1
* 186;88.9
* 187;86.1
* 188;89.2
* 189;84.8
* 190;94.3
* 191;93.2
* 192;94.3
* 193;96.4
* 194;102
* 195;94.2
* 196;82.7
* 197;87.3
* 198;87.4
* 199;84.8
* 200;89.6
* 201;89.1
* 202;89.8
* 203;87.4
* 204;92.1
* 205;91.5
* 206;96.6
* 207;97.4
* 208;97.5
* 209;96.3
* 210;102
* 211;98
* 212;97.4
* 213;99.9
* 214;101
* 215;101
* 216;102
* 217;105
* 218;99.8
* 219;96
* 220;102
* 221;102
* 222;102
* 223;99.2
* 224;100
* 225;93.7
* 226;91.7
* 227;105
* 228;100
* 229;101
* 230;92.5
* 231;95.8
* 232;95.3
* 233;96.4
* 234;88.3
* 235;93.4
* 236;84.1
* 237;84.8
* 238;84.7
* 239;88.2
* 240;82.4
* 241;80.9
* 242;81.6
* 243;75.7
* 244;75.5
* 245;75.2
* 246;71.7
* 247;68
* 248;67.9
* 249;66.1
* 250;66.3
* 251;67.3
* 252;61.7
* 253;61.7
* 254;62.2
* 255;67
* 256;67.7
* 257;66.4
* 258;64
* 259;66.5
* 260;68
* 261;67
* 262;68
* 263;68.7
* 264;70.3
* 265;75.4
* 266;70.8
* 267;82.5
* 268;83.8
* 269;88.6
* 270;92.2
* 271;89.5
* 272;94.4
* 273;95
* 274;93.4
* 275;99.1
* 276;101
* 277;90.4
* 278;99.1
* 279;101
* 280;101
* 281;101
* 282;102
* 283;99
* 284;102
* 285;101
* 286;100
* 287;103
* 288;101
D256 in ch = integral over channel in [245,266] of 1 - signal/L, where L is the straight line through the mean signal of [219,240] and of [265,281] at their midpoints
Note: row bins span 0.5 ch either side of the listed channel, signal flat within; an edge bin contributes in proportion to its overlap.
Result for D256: 5.79 ch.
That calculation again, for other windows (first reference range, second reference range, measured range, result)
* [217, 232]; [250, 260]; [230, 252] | 0.1 ch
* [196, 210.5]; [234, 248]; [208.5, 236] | -3.9 ch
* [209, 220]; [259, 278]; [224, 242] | 0.5 ch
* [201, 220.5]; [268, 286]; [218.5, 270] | 8.4 ch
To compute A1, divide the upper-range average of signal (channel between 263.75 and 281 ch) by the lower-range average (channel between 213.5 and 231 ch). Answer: 0.91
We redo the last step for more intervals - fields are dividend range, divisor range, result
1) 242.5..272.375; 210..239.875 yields 0.75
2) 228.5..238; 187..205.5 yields 1.02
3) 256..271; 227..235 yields 0.77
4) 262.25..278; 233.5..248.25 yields 1.08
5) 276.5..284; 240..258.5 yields 1.43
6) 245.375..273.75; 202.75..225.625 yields 0.74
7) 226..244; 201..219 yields 0.92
